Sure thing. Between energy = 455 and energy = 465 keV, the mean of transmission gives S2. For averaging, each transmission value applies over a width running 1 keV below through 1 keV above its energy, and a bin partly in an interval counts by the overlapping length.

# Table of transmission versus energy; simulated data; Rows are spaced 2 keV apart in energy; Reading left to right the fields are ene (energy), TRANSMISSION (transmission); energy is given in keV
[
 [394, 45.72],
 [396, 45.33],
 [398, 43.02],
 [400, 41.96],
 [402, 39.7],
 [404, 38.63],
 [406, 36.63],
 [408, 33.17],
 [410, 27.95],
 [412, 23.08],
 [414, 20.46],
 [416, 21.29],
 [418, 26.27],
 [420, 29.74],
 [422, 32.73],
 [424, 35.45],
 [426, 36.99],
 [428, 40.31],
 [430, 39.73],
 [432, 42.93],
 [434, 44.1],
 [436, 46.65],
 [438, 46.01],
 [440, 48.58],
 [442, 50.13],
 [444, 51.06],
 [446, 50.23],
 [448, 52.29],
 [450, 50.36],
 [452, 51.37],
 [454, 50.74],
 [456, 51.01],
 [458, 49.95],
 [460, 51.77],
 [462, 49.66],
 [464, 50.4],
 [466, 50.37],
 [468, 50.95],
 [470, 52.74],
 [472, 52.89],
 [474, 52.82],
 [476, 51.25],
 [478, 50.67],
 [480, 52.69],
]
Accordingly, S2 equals 50.6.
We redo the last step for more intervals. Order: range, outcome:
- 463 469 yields 50.6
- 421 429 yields 36.4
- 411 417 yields 21.6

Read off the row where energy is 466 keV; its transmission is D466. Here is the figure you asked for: 50.37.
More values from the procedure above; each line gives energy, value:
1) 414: 20.46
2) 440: 48.58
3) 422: 32.73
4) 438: 46.01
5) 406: 36.63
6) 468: 50.95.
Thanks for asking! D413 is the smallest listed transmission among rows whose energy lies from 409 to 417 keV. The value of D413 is 20.46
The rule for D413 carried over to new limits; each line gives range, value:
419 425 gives 29.74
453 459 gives 49.95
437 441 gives 46.01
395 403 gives 39.7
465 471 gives 50.37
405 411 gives 27.95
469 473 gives 52.74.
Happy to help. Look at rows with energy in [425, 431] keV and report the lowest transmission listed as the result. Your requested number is 36.99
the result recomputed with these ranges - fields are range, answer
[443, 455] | 50.23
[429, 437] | 39.73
